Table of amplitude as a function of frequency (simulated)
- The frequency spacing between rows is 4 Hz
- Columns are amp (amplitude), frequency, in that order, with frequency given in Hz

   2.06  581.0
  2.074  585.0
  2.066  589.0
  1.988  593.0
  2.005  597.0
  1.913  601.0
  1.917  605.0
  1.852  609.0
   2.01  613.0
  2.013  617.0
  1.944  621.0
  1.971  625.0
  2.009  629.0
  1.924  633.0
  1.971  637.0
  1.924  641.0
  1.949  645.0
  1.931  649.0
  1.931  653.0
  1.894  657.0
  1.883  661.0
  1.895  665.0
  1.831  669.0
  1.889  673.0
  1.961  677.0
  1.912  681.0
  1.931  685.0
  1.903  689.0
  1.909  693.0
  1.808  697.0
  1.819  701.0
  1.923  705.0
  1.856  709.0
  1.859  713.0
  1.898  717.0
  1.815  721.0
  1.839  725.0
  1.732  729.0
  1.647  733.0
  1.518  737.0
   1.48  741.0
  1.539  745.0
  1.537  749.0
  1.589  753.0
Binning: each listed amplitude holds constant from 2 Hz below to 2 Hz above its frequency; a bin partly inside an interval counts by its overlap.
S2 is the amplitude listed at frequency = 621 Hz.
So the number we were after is 1.944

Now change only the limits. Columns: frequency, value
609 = 1.852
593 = 1.988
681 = 1.912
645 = 1.949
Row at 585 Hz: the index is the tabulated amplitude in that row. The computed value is 2.074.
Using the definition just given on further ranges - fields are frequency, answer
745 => 1.539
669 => 1.831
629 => 2.009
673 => 1.889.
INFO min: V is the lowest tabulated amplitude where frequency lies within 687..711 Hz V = 1.808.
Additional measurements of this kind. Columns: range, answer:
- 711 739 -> 1.518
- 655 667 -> 1.883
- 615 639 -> 1.924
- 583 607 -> 1.913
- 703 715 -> 1.856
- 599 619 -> 1.852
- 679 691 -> 1.903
